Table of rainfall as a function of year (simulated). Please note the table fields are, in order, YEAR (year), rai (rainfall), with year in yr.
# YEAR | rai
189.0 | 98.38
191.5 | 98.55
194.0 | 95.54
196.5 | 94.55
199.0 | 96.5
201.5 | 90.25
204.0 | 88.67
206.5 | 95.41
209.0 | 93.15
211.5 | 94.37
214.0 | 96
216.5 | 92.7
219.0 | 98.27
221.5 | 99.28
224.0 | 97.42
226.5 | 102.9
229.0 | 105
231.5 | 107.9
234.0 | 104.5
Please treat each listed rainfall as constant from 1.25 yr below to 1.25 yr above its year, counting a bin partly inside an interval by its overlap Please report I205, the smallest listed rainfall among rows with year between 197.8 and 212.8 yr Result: 88.67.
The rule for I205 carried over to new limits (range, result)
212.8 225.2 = 92.7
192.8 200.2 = 94.55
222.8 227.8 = 97.42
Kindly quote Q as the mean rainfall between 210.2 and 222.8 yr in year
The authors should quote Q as 96.1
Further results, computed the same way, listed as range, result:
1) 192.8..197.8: 95.1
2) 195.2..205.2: 92.5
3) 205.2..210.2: 94.2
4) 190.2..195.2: 97.1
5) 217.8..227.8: 99.5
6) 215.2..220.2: 95.5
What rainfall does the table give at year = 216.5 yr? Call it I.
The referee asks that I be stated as 92.7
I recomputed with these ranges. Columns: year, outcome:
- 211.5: 94.37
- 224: 97.42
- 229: 105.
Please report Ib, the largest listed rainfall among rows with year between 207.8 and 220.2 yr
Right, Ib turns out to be 98.27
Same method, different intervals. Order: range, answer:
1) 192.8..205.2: 96.5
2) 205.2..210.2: 95.41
